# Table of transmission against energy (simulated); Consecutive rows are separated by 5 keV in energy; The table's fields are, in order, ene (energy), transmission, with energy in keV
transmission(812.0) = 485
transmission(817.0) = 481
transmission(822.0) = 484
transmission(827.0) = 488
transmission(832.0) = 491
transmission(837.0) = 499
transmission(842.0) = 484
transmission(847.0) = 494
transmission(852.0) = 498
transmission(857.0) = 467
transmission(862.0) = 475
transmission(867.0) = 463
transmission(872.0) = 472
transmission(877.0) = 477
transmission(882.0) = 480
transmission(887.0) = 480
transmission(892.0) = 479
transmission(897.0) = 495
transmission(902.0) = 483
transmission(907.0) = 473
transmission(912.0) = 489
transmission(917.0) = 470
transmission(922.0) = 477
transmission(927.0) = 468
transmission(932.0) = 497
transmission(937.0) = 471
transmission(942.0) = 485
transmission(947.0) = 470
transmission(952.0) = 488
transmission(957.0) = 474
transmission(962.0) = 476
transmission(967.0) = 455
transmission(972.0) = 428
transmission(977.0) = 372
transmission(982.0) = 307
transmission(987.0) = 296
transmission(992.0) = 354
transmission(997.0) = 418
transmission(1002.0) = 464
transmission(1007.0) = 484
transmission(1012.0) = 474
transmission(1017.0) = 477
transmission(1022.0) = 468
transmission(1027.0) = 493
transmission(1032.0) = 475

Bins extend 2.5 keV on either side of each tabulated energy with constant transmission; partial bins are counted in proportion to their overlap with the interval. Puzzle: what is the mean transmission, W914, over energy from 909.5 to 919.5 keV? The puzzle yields 480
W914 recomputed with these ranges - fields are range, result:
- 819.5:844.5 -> 489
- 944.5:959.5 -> 477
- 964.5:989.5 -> 372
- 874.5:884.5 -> 478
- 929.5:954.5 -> 482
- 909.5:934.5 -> 480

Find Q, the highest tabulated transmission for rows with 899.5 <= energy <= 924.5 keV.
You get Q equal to 489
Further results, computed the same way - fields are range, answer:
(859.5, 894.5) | 480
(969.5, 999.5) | 428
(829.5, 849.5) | 499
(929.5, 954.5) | 497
